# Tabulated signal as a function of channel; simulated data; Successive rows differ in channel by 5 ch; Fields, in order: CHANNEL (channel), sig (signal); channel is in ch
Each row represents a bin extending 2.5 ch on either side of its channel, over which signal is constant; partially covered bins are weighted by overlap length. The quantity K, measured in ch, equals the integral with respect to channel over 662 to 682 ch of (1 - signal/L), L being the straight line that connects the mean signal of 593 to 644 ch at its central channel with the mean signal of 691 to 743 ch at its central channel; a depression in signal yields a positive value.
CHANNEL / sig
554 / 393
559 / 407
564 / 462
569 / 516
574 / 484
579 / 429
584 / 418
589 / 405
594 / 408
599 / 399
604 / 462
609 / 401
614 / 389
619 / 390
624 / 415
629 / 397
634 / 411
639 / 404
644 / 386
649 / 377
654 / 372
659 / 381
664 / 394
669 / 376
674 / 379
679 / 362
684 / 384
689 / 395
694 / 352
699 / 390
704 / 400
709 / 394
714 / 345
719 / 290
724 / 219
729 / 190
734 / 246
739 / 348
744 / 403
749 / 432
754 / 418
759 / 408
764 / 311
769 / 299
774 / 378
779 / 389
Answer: -0.98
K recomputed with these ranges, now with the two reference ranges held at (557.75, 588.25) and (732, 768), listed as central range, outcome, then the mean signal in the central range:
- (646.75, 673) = 1.9 ch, 380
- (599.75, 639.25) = 1.9 ch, 408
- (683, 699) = 0.6 ch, 378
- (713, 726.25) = 3.5 ch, 279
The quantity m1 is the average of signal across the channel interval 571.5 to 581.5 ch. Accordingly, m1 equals 456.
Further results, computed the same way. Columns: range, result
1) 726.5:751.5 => 324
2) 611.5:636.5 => 400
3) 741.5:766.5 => 394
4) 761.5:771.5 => 305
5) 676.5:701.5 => 377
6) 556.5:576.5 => 467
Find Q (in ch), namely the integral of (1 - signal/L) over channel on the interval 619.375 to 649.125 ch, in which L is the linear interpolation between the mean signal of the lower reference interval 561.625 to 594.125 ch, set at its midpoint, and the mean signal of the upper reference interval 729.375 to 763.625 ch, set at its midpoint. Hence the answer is 1.4 ch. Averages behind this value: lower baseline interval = 449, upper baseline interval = 360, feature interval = 399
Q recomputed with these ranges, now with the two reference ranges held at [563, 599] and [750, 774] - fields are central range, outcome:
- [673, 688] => 0.9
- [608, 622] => 1.1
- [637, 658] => 1.5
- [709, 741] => 8.4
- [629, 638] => 0.3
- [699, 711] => -0.2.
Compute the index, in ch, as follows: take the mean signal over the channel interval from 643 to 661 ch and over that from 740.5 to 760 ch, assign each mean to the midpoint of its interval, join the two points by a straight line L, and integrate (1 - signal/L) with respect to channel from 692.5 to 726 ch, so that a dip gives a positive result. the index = 4.6 ch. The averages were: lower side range 378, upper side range 412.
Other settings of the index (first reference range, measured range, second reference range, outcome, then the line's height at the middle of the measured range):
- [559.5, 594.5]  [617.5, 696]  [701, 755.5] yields 0.1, 387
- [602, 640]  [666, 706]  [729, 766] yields 0.1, 381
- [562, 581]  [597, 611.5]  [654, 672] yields 0.7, 441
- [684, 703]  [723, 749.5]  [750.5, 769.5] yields 5.1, 374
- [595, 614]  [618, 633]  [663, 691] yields 0.1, 405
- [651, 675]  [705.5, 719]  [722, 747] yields -1.8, 315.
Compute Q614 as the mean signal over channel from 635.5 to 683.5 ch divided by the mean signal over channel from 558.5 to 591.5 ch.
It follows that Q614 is 0.85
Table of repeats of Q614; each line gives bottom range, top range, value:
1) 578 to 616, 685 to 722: 0.88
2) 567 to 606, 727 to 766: 0.79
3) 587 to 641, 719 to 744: 0.66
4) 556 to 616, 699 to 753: 0.77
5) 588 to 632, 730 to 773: 0.87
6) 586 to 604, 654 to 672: 0.93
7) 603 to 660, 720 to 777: 0.83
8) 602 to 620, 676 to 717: 0.92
